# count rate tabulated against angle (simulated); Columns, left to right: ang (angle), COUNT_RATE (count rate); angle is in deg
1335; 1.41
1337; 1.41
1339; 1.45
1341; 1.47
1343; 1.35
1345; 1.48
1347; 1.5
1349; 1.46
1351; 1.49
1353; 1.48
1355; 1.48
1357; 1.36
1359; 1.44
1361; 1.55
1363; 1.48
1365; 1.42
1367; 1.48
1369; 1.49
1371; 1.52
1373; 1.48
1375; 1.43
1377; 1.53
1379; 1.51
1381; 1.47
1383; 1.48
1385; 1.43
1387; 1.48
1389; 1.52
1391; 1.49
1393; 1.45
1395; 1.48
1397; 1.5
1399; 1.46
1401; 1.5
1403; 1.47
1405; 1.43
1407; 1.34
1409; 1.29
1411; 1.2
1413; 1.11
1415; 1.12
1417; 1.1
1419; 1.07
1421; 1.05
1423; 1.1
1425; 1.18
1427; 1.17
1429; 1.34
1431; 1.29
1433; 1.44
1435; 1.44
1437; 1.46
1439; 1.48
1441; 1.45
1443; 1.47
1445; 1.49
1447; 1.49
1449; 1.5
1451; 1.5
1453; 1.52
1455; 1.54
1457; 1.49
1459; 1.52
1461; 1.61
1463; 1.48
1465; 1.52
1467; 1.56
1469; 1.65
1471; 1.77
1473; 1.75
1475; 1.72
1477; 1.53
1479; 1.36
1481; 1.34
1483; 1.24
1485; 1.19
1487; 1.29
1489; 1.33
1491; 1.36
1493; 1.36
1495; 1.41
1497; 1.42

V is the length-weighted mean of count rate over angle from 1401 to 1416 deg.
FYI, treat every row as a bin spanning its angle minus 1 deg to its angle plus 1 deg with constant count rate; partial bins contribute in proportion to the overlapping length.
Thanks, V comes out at 1.29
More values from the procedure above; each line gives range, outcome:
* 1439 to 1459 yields 1.5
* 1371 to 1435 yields 1.36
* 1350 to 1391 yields 1.48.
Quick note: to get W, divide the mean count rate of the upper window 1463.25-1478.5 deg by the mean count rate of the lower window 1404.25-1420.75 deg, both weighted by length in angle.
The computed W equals 1.36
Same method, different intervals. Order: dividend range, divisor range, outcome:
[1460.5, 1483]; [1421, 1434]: 1.26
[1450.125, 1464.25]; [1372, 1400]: 1.03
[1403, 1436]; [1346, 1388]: 0.84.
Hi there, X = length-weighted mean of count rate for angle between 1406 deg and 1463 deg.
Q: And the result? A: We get 1.35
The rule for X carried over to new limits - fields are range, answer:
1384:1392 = 1.48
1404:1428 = 1.18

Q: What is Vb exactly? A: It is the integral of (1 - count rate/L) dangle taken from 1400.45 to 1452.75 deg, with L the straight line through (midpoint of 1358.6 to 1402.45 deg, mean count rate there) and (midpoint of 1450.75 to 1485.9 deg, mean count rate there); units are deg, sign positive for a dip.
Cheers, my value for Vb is 6.0 deg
